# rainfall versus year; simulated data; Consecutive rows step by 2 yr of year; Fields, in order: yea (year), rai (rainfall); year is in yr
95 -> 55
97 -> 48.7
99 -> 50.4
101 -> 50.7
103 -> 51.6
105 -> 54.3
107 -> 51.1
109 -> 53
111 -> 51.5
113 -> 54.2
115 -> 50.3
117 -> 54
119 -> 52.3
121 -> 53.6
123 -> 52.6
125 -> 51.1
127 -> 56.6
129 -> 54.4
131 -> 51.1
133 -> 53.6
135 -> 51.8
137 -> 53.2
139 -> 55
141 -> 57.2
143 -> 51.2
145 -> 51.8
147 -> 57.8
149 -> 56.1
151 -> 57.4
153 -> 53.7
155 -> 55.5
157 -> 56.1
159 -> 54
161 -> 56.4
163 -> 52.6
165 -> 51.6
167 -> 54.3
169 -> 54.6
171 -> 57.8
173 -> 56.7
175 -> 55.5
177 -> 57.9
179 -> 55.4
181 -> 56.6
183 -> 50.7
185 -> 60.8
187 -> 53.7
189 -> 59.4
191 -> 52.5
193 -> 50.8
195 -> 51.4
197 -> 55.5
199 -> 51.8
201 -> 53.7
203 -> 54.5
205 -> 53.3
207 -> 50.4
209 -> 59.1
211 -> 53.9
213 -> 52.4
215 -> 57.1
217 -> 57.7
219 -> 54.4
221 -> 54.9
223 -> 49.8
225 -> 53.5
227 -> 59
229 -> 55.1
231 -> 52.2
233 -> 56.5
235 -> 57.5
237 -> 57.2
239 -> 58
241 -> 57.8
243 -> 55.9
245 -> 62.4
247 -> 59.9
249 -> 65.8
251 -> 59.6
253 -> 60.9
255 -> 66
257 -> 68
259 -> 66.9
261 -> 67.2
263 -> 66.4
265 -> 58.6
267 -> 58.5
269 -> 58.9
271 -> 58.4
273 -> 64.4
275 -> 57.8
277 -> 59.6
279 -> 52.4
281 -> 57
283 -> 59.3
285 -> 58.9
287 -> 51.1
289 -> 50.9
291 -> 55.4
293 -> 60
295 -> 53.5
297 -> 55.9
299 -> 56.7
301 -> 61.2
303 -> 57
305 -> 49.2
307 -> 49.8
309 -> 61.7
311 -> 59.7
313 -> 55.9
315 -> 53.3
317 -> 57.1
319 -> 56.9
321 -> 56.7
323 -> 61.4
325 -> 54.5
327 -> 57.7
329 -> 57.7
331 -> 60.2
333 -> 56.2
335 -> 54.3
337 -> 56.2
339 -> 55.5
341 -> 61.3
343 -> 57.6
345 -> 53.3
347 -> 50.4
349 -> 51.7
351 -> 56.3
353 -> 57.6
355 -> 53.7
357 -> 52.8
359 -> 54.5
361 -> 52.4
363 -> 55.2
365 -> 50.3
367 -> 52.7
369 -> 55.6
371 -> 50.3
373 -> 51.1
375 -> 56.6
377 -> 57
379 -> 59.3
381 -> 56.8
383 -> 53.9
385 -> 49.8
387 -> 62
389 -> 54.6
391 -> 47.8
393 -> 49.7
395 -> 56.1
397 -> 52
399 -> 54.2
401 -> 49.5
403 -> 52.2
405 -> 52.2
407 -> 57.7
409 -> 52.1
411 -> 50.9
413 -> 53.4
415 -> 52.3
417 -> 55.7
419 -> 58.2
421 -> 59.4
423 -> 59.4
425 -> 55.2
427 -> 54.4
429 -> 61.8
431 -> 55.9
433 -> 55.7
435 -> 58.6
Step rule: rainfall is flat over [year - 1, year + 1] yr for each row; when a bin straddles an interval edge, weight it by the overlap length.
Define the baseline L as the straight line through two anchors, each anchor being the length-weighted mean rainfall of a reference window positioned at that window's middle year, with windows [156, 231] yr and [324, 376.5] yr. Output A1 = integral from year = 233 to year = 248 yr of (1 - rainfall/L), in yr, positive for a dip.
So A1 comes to -0.96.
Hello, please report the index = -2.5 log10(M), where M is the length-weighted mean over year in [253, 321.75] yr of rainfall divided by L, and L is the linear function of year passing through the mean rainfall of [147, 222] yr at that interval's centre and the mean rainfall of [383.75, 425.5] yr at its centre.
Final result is -0.07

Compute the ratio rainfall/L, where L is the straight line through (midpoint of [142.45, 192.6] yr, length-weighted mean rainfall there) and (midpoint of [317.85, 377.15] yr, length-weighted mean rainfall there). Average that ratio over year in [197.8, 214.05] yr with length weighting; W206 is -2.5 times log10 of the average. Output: 0.03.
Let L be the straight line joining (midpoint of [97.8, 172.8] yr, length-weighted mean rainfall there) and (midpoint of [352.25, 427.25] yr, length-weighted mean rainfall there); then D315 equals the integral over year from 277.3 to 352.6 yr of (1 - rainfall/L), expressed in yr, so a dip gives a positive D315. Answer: -2.9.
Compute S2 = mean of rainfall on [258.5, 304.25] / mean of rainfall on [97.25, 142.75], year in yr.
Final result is 1.1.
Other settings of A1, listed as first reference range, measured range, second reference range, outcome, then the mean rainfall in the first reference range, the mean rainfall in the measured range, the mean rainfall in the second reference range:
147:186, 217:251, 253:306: 0.3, 55.5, 57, 58.9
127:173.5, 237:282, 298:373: -4.7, 54.5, 60.8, 55.5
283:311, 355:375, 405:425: 0.9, 55.8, 53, 55.3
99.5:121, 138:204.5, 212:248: -0.7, 52.3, 54.8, 56.2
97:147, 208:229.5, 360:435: -0.7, 52.8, 55.2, 54.5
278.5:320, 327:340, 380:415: -0.4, 55.9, 56.8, 53.2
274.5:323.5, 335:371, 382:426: 0.5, 56.3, 54.4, 54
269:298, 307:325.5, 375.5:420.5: -0.4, 56.8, 57.1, 54.1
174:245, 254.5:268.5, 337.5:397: -2.4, 55.1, 64.3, 54.3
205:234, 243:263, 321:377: -3.3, 54.7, 63.8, 55.1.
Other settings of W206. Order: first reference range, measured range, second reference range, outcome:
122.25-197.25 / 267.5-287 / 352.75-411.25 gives -0.078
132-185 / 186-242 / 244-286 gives 0.067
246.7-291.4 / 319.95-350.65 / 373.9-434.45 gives 0.024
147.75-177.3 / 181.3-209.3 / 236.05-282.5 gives 0.060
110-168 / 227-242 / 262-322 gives -0.013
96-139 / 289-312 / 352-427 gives -0.050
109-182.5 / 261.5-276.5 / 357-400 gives -0.124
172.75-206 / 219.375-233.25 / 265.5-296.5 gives 0.026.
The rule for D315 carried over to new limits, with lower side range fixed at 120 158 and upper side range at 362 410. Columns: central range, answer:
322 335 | -0.9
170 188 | -0.7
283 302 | -0.8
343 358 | 0.0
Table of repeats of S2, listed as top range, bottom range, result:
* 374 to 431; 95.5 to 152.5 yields 1.03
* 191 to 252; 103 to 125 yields 1.06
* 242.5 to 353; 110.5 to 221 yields 1.07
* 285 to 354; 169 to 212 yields 1.02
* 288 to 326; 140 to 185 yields 1.02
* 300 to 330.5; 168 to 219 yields 1.03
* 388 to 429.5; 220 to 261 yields 0.92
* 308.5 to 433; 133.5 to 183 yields 1.00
